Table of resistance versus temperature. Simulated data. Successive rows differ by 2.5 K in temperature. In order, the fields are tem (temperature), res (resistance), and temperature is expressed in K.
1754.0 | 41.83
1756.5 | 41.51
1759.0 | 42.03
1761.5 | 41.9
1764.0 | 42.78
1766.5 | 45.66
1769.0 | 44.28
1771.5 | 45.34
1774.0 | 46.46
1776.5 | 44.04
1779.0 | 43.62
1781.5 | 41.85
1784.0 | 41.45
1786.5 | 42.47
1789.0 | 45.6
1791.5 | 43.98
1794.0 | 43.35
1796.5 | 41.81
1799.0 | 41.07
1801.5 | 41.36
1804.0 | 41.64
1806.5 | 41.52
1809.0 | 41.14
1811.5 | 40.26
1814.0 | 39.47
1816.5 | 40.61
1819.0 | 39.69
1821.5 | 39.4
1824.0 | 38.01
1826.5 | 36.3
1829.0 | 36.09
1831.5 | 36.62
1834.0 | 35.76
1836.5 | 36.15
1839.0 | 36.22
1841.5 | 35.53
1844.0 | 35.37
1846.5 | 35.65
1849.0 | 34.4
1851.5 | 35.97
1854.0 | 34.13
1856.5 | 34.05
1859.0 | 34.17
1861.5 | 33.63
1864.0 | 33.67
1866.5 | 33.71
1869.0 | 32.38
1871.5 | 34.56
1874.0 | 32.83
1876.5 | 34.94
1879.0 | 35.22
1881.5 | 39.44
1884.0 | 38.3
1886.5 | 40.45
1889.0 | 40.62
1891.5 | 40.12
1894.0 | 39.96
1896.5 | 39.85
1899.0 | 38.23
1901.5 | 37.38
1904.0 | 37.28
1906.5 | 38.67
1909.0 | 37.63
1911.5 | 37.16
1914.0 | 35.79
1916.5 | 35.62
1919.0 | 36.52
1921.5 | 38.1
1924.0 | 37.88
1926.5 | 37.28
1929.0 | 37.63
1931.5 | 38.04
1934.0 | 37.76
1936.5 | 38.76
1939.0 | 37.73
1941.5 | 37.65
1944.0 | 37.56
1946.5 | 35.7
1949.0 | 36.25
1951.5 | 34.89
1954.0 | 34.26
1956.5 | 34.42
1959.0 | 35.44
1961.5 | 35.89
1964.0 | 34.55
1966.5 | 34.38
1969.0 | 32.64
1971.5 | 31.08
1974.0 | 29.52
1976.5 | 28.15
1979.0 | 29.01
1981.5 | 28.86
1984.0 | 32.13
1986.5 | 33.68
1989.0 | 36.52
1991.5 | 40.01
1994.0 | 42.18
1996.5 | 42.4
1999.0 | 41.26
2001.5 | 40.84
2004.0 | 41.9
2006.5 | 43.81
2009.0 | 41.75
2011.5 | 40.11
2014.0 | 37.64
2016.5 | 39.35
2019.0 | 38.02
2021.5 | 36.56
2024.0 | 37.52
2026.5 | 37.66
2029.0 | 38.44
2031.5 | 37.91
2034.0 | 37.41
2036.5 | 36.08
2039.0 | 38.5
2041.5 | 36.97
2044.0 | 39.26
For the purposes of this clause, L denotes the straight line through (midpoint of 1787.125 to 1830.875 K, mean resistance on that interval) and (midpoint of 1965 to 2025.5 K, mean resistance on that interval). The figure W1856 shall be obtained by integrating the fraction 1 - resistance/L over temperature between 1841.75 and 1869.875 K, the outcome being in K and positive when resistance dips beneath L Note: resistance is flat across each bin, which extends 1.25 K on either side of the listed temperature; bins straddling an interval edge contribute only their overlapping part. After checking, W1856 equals 3.7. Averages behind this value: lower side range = 40.6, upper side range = 36.6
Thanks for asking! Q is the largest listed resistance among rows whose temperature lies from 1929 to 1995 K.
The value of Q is 42.18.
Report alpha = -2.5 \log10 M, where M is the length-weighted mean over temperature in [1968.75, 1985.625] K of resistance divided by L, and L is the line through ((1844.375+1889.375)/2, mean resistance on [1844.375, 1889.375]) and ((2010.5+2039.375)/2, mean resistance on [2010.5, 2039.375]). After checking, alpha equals 0.23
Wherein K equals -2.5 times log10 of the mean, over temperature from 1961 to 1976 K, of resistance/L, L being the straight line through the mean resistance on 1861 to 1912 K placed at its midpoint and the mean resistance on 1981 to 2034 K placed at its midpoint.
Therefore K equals 0.17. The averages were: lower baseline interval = 37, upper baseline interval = 38.6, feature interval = 32.6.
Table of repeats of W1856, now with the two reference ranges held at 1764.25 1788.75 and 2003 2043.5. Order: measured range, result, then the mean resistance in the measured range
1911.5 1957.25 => 4.3 K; 36.8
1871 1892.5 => 2.2 K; 37.5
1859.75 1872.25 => 2.5 K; 33.6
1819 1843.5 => 3.4 K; 36.8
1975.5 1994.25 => 2.9 K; 33.4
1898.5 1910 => 1.0 K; 37.8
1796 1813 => 0.8 K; 41.2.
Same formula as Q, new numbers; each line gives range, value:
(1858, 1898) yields 40.62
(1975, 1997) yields 42.4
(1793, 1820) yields 43.35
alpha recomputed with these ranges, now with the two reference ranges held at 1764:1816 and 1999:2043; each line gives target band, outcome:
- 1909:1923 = 0.11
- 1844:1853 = 0.18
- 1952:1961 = 0.15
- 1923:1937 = 0.07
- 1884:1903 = 0.04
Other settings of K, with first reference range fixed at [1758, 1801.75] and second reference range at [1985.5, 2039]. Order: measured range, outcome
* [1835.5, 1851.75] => 0.18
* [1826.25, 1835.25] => 0.17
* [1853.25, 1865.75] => 0.23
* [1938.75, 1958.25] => 0.12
